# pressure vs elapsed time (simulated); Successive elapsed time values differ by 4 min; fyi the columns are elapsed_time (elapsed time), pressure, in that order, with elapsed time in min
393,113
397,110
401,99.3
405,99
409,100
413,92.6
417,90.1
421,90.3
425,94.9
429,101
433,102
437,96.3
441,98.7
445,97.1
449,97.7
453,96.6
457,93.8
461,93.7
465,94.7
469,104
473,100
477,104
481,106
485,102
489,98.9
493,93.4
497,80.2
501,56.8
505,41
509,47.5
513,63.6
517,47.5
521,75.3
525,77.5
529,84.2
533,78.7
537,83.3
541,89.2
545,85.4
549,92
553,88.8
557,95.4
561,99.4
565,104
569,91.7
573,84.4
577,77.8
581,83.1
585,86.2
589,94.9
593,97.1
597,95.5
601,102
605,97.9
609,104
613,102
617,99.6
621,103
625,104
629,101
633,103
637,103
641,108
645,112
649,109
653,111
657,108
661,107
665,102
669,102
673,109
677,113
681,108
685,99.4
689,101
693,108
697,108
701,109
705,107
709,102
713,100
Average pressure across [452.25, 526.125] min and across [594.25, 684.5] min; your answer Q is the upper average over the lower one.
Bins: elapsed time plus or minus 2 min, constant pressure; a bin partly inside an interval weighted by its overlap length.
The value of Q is 1.26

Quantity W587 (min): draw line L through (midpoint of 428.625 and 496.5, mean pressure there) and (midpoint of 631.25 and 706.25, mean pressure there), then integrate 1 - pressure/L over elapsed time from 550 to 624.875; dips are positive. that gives 6.10 min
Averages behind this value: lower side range 98.4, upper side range 107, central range 95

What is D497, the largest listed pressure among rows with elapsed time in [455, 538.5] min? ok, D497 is 106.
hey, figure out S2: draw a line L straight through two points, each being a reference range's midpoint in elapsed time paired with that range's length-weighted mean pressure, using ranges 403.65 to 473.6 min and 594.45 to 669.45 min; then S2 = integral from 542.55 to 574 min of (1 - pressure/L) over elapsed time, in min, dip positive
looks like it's 2.6 min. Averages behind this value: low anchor 96.7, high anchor 104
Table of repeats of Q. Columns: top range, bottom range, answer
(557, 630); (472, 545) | 1.21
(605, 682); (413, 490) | 1.08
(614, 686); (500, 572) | 1.35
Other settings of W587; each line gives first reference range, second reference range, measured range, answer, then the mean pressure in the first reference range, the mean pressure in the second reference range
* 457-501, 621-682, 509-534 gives 7.5 min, 95.7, 107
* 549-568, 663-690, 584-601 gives 0.7 min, 96.1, 105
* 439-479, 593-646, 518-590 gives 10.0 min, 98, 102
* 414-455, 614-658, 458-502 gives 1.6 min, 96.4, 105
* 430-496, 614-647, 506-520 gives 6.5 min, 98.4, 104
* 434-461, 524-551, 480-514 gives 5.4 min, 96.7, 84.6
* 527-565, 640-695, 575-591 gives 1.6 min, 89.3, 107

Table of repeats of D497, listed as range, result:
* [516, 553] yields 92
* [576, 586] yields 86.2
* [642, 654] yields 112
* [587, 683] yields 113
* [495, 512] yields 80.2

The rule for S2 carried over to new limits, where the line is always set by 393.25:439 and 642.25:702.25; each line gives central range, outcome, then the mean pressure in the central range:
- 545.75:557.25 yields 1.36 min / 90.8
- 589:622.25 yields 1.60 min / 99.8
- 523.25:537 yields 2.91 min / 80.6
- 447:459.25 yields 0.45 min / 96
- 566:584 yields 3.18 min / 85.5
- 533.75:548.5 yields 2.39 min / 86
